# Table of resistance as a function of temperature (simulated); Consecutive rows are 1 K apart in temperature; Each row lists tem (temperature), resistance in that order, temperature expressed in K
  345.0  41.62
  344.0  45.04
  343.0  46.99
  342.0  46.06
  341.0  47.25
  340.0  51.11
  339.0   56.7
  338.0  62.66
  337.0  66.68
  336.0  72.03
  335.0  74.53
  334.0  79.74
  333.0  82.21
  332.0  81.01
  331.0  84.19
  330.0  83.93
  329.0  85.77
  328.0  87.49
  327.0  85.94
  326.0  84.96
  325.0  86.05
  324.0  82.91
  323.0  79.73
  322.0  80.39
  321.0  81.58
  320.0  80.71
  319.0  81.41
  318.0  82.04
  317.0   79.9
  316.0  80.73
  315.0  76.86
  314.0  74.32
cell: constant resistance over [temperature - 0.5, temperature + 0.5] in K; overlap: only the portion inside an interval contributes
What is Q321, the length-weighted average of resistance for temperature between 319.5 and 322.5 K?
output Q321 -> 80.9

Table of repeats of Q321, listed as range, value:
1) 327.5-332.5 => 84.5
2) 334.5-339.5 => 66.5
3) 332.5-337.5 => 75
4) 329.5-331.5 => 84.1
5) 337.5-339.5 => 59.7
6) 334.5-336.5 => 73.3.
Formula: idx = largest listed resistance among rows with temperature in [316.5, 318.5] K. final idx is 82.04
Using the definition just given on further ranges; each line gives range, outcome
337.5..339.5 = 62.66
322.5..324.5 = 82.91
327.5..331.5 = 87.49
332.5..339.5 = 82.21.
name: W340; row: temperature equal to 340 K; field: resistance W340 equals 51.11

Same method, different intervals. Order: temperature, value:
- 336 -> 72.03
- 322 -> 80.39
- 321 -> 81.58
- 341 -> 47.25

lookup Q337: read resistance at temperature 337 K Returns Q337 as 66.68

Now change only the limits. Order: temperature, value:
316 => 80.73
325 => 86.05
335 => 74.53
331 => 84.19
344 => 45.04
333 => 82.21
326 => 84.96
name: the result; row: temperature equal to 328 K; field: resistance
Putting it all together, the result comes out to 87.49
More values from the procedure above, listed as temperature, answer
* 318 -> 82.04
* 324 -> 82.91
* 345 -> 41.62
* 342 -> 46.06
